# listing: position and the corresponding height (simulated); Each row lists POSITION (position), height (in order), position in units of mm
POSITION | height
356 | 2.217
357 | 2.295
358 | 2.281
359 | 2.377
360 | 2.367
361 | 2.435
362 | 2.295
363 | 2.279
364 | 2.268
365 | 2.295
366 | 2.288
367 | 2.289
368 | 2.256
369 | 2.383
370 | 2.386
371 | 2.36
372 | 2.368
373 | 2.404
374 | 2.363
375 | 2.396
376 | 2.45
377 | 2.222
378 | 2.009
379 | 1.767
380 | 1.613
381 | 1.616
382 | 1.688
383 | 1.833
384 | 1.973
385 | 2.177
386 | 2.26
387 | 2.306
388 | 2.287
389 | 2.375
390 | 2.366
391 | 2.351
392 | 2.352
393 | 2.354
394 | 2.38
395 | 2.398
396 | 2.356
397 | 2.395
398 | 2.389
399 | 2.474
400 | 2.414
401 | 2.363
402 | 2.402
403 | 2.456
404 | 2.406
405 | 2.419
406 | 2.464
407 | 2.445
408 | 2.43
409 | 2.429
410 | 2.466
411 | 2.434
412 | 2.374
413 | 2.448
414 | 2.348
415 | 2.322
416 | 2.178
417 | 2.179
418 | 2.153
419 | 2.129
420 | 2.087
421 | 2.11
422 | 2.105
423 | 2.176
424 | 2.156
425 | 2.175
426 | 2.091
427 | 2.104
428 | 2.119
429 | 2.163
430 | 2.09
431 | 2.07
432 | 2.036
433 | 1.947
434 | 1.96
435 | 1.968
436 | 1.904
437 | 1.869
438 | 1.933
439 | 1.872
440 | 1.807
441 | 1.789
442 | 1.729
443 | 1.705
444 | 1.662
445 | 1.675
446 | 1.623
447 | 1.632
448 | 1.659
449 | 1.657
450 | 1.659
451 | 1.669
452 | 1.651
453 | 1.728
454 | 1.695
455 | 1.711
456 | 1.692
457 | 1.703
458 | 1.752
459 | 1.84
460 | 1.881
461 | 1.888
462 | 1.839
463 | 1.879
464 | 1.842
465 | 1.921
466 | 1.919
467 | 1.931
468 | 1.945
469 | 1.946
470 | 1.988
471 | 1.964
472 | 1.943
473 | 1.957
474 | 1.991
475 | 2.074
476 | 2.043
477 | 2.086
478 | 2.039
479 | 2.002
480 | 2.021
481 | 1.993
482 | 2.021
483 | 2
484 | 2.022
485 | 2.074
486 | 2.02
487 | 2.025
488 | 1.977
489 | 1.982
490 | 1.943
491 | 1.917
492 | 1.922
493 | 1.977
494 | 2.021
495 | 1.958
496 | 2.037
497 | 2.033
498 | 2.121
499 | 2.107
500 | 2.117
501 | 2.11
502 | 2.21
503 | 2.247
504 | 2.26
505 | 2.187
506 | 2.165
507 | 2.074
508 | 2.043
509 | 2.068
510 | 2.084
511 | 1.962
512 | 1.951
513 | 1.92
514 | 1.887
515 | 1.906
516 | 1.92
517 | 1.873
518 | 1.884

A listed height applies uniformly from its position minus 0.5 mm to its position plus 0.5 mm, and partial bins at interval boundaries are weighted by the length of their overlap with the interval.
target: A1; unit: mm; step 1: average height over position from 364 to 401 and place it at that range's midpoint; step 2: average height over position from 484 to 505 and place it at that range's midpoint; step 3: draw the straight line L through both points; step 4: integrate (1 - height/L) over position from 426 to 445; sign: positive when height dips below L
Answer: 2.0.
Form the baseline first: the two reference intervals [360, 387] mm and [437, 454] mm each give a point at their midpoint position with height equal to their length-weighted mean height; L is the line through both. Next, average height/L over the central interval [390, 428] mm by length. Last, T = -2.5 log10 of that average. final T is -0.18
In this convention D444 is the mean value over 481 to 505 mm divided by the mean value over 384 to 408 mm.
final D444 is 0.87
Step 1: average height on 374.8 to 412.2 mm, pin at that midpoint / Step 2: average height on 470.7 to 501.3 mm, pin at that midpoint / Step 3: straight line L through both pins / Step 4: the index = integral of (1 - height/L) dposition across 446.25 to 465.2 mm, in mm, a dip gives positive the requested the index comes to 3.2 mm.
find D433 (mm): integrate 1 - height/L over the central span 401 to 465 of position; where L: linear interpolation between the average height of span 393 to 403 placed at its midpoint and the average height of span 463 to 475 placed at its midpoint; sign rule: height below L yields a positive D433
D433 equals 4.9 mm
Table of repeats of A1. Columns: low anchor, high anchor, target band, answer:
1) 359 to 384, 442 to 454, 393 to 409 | -3.39 mm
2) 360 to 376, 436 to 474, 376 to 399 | 0.48 mm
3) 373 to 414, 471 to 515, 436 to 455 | 3.75 mm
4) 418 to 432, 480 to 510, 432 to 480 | 5.62 mm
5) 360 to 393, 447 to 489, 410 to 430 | -1.40 mm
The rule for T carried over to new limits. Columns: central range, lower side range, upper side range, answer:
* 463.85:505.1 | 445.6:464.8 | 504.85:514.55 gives -0.070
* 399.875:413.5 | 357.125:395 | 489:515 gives -0.112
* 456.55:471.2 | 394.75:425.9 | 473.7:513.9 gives 0.141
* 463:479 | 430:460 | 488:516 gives -0.038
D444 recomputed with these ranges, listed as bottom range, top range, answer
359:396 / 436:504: 0.85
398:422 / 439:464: 0.74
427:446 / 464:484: 1.04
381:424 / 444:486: 0.82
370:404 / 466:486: 0.89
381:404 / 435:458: 0.76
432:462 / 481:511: 1.16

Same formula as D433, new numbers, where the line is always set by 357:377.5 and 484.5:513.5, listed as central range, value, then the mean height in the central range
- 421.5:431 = 0.4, 2.13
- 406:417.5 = -0.7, 2.37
